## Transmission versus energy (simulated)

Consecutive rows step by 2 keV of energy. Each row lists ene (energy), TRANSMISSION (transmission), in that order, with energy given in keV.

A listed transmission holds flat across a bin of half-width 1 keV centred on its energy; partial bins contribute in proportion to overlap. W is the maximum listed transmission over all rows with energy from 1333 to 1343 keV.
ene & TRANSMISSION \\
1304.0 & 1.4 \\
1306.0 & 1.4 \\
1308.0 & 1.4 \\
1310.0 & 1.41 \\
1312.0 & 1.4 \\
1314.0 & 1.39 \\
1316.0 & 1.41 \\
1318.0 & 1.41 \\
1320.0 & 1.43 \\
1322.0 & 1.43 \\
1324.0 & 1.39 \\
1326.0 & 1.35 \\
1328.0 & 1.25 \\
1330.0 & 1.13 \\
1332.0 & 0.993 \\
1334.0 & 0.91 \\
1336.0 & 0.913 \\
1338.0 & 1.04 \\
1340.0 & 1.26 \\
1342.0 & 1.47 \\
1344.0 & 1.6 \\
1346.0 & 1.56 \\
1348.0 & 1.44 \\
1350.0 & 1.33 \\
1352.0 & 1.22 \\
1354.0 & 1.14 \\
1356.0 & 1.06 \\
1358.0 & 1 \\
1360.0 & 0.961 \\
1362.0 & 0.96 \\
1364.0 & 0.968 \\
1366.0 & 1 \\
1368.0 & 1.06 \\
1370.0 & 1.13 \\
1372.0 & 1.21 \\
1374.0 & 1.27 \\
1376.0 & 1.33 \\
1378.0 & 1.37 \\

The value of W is 1.47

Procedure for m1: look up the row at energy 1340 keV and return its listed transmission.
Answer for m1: 1.26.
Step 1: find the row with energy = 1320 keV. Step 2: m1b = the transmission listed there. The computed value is 1.43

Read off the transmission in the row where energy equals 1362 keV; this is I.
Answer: 0.96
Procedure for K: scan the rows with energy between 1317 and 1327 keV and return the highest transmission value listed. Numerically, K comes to 1.43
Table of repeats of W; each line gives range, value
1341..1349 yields 1.6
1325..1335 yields 1.35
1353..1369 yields 1.14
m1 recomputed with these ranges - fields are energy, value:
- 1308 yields 1.4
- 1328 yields 1.25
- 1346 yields 1.56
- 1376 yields 1.33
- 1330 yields 1.13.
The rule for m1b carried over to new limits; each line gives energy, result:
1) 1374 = 1.27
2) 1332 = 0.993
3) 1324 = 1.39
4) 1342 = 1.47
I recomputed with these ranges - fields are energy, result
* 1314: 1.39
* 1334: 0.91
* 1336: 0.913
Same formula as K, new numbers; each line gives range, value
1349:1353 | 1.33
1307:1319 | 1.41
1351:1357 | 1.22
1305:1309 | 1.4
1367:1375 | 1.27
